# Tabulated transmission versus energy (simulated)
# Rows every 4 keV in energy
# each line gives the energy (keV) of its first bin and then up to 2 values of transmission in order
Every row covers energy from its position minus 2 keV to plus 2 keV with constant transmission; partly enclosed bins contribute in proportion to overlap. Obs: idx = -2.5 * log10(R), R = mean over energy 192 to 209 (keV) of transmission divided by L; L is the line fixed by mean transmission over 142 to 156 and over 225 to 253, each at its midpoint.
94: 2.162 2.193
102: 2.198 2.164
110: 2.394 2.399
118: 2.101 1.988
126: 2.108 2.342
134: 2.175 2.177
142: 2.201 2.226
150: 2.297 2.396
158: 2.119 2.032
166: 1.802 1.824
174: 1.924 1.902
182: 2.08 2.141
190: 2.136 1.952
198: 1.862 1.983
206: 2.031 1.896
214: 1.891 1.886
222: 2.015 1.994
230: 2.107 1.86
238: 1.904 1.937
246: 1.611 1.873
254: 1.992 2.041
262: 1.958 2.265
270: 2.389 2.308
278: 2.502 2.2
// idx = 0.060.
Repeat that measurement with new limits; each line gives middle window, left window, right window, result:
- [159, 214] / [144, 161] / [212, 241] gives 0.08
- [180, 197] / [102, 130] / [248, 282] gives 0.06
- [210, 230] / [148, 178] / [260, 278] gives 0.11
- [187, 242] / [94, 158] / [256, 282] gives 0.14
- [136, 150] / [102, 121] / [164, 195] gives -0.05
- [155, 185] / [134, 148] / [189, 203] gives 0.06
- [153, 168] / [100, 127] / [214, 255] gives 0.01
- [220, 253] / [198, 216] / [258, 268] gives 0.06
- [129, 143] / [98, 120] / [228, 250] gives -0.02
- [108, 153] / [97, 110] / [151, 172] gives -0.04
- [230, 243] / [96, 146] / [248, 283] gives 0.13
